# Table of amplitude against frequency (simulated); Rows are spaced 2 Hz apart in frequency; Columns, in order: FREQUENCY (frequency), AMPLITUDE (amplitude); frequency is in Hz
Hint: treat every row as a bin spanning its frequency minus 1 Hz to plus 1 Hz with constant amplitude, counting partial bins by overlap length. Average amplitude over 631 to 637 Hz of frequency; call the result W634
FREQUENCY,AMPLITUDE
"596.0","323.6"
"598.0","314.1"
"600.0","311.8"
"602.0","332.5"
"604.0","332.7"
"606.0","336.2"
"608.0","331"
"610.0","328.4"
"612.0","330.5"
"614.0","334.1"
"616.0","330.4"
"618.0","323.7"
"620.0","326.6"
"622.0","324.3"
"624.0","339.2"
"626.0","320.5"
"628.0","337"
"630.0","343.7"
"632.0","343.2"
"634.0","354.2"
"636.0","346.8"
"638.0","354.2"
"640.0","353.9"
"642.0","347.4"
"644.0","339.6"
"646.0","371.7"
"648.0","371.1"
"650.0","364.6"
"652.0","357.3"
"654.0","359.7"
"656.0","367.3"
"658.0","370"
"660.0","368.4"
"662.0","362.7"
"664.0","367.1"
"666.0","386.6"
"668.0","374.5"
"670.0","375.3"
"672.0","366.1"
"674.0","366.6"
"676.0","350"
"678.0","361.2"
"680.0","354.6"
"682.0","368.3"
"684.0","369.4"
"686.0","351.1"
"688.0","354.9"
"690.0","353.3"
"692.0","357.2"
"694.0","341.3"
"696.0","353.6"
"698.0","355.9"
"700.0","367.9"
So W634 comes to 348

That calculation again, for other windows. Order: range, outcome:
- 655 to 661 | 369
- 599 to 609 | 329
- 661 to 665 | 365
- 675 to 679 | 356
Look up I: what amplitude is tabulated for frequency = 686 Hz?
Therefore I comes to 351.1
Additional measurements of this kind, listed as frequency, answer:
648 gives 371.1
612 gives 330.5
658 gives 370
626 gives 320.5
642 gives 347.4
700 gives 367.9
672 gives 366.1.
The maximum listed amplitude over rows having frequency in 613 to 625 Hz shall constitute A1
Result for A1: 339.2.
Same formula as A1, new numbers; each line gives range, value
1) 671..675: 366.6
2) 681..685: 369.4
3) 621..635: 354.2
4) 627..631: 343.7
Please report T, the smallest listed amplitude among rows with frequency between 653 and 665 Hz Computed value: 359.7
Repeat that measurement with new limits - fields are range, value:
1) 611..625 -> 323.7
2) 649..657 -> 357.3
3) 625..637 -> 320.5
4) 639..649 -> 339.6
